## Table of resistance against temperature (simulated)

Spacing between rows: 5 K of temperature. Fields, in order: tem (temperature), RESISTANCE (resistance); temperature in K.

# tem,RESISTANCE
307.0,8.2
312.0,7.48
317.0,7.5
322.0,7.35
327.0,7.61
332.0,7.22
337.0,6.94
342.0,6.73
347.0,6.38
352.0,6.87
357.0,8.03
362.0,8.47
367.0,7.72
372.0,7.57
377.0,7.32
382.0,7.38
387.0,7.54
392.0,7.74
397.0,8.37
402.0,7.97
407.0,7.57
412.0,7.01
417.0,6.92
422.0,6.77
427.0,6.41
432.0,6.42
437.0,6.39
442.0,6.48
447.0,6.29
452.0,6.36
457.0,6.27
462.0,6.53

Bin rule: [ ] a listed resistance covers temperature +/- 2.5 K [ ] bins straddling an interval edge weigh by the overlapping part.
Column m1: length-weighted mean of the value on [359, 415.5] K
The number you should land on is 7.69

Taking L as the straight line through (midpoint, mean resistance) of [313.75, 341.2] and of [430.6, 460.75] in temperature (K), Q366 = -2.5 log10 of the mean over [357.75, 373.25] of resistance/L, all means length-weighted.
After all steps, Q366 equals -0.140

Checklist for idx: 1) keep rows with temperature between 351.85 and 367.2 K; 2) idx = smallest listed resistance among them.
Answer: 6.87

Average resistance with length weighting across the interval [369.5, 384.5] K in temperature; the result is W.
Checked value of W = 7.42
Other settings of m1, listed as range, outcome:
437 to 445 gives 6.44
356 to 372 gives 8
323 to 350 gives 6.99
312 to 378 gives 7.37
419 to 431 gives 6.58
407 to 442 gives 6.71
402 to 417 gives 7.34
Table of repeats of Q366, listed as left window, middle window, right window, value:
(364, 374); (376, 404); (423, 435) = -0.071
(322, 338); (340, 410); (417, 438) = -0.090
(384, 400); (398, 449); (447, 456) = 0.029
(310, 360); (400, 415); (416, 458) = -0.122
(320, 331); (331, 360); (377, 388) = 0.059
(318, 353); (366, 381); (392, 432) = -0.052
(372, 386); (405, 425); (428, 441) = -0.043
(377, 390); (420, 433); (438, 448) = 0.025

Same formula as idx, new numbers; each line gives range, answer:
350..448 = 6.29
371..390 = 7.32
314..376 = 6.38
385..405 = 7.54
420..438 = 6.39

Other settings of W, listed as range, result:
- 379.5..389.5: 7.46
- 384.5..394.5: 7.64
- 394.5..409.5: 7.97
